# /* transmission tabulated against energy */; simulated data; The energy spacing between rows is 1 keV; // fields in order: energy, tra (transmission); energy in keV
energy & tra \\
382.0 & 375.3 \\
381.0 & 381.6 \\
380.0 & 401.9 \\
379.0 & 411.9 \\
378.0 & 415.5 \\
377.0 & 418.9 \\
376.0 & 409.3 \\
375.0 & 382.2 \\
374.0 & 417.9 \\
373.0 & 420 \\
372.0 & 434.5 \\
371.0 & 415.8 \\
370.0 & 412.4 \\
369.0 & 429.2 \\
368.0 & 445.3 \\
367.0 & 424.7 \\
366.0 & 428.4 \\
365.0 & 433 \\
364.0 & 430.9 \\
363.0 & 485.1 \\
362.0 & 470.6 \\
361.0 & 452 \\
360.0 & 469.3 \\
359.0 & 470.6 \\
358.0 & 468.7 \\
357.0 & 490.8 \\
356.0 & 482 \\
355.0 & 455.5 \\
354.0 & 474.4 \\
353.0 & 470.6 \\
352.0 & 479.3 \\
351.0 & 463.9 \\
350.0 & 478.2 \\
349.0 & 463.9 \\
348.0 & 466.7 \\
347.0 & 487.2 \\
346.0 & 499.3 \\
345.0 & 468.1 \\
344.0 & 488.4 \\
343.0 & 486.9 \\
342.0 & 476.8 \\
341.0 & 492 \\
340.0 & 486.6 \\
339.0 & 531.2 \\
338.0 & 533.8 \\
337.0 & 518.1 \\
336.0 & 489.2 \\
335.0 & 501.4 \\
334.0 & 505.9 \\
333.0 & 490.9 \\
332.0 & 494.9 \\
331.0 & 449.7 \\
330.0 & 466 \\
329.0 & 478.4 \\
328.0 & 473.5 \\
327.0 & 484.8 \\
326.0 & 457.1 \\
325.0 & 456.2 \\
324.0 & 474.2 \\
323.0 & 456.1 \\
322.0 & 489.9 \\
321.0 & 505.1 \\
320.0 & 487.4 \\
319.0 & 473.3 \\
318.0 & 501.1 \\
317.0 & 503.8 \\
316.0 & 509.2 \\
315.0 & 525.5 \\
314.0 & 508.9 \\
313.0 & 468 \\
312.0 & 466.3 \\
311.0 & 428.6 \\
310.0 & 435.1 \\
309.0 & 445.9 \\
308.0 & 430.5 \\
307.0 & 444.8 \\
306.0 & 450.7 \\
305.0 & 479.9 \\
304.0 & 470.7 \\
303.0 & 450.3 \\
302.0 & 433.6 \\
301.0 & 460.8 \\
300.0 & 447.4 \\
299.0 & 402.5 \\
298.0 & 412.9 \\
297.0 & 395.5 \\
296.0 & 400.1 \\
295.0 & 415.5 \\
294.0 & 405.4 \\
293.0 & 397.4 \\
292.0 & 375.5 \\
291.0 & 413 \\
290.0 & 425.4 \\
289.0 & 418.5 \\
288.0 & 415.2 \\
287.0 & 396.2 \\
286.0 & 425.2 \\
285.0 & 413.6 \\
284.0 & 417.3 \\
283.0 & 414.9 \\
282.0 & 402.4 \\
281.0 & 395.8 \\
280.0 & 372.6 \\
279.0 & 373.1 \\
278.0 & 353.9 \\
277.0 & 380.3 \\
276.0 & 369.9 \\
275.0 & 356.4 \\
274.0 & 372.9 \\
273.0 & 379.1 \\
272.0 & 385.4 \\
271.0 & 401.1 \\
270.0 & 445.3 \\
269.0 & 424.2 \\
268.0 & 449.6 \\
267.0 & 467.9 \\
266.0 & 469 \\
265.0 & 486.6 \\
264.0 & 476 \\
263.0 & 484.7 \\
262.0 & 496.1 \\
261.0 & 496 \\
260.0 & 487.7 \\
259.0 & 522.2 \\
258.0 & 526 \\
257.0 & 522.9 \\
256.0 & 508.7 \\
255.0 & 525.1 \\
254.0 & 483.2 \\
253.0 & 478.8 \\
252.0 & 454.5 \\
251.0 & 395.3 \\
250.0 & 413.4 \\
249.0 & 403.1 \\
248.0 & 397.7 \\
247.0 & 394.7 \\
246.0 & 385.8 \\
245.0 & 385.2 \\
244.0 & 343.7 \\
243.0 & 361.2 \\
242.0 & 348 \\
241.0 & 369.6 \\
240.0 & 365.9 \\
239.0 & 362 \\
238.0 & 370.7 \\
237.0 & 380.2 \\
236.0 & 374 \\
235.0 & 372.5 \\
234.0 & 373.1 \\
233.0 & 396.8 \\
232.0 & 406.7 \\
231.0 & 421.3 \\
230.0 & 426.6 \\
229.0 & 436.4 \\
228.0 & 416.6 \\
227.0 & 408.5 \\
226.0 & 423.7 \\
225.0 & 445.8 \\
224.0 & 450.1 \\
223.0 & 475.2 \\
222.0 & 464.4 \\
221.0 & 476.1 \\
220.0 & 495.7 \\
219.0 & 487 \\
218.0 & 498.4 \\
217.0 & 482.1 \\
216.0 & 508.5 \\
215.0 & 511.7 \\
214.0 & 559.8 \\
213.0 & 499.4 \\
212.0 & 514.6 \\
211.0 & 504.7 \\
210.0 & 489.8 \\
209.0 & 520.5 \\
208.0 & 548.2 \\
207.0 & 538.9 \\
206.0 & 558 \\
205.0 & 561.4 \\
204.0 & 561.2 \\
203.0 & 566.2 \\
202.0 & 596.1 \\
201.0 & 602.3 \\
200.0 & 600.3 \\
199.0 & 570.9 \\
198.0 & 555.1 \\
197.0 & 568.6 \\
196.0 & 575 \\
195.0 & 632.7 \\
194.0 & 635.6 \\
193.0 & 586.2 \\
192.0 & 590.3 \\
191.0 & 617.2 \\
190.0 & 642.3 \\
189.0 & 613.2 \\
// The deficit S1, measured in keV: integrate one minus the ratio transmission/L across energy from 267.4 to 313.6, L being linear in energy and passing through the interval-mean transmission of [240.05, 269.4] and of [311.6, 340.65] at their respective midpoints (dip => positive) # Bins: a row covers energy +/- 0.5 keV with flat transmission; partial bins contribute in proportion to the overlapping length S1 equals 5.1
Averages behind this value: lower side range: 446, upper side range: 489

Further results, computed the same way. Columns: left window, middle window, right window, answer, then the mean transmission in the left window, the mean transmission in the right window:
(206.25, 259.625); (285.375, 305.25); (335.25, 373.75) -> 1.6 keV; 446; 468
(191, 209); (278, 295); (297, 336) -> 3.2 keV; 579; 468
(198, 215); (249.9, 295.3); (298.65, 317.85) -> 5.6 keV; 549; 462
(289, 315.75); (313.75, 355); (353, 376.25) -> -4.2 keV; 438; 445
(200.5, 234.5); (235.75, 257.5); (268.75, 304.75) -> 2.0 keV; 489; 406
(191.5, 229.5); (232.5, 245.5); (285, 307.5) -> 3.2 keV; 524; 424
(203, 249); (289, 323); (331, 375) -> 0.8 keV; 447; 468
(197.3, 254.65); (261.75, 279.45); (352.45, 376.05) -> 1.4 keV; 460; 445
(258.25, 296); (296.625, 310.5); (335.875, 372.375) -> -0.1 keV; 422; 469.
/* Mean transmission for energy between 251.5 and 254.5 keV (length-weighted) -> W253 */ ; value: 472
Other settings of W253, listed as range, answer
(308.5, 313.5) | 449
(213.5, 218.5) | 512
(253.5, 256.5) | 506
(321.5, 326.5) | 467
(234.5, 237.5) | 376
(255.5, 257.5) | 516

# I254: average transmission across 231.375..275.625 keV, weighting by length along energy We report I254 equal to 425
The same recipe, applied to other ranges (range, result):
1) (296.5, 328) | 463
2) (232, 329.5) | 433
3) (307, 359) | 480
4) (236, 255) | 397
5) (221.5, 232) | 435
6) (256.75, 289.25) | 430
